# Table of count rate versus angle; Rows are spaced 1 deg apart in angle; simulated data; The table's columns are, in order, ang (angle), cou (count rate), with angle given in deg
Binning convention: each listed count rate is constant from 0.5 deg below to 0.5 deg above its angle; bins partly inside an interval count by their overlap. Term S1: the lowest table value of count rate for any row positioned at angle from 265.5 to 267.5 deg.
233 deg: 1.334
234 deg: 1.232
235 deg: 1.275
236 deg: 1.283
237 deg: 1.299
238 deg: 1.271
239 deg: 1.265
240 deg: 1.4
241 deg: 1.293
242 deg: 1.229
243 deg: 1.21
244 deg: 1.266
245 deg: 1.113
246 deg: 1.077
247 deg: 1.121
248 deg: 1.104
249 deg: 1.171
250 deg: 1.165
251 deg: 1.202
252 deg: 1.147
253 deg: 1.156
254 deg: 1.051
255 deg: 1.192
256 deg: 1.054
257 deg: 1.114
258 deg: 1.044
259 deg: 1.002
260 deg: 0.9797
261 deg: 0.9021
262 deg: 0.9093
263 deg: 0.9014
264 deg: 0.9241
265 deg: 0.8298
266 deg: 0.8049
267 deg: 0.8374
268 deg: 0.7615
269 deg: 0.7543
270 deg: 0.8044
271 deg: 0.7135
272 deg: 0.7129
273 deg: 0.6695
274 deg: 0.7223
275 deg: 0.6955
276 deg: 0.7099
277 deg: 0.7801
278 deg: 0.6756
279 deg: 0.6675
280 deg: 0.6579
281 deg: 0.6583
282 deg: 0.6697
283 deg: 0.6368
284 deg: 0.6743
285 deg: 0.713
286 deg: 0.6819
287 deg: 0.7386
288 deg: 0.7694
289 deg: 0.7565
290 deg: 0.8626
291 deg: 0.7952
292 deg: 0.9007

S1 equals 0.8049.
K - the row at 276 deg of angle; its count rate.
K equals 0.7099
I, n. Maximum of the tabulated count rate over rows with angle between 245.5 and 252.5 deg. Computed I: 1.202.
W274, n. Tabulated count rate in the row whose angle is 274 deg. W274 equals 0.7223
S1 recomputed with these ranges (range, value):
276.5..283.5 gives 0.6368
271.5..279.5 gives 0.6675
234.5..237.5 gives 1.275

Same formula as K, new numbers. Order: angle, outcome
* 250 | 1.165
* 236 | 1.283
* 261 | 0.9021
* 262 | 0.9093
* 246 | 1.077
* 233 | 1.334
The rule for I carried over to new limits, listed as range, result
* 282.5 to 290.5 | 0.8626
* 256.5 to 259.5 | 1.114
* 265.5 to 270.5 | 0.8374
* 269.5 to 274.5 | 0.8044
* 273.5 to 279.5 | 0.7801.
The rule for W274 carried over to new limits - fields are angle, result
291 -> 0.7952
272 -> 0.7129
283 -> 0.6368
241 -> 1.293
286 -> 0.6819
